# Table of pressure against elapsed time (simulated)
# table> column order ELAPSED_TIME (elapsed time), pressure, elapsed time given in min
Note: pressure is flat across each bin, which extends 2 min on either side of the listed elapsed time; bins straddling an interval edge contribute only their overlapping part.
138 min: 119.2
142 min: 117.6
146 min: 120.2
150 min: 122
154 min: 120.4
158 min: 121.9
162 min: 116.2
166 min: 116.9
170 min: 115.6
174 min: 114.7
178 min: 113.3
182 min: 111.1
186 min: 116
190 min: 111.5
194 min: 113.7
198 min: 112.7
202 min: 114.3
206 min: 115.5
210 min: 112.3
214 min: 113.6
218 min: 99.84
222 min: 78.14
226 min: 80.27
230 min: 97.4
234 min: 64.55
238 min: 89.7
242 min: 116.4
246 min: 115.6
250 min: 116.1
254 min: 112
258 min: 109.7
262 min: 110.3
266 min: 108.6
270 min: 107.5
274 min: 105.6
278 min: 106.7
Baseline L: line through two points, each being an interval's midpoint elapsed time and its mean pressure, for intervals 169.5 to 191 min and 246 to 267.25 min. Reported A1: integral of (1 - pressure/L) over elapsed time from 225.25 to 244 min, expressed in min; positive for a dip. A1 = 3.7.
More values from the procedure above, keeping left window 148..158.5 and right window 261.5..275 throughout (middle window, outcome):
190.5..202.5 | 0.32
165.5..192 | 0.98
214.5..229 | 3.03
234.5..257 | 0.72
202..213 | 0.10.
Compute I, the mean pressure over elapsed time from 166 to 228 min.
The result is 108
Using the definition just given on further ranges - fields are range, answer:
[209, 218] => 110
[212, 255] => 98.2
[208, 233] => 95.6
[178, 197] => 113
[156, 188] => 116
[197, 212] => 114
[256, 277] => 108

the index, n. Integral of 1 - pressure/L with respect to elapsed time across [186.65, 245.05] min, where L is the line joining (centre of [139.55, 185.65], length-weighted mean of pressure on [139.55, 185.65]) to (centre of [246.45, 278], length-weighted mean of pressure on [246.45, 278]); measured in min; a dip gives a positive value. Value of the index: 5.9 min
